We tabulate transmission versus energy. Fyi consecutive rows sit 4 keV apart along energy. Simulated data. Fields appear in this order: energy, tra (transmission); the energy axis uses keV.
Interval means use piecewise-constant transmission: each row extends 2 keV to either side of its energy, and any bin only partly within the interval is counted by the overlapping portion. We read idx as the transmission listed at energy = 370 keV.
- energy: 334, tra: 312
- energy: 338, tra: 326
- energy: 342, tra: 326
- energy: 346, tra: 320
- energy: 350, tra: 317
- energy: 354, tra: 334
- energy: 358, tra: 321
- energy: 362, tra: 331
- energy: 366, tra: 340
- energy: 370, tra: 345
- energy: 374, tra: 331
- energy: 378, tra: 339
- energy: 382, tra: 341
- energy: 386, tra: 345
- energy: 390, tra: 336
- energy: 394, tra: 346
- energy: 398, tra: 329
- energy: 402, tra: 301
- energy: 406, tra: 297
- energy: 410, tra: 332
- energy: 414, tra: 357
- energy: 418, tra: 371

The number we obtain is 345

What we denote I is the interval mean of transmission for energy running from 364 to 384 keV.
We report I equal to 339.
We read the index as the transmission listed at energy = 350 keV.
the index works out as 317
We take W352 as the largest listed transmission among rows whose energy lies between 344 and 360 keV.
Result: 334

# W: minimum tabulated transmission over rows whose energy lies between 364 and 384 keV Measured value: 331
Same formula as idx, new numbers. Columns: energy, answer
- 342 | 326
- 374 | 331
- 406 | 297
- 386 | 345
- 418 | 371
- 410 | 332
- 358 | 321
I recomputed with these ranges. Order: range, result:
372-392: 338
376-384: 340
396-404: 315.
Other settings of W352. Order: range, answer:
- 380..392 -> 345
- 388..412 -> 346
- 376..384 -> 341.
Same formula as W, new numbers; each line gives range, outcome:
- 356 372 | 321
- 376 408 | 297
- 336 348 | 320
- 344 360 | 317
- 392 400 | 329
